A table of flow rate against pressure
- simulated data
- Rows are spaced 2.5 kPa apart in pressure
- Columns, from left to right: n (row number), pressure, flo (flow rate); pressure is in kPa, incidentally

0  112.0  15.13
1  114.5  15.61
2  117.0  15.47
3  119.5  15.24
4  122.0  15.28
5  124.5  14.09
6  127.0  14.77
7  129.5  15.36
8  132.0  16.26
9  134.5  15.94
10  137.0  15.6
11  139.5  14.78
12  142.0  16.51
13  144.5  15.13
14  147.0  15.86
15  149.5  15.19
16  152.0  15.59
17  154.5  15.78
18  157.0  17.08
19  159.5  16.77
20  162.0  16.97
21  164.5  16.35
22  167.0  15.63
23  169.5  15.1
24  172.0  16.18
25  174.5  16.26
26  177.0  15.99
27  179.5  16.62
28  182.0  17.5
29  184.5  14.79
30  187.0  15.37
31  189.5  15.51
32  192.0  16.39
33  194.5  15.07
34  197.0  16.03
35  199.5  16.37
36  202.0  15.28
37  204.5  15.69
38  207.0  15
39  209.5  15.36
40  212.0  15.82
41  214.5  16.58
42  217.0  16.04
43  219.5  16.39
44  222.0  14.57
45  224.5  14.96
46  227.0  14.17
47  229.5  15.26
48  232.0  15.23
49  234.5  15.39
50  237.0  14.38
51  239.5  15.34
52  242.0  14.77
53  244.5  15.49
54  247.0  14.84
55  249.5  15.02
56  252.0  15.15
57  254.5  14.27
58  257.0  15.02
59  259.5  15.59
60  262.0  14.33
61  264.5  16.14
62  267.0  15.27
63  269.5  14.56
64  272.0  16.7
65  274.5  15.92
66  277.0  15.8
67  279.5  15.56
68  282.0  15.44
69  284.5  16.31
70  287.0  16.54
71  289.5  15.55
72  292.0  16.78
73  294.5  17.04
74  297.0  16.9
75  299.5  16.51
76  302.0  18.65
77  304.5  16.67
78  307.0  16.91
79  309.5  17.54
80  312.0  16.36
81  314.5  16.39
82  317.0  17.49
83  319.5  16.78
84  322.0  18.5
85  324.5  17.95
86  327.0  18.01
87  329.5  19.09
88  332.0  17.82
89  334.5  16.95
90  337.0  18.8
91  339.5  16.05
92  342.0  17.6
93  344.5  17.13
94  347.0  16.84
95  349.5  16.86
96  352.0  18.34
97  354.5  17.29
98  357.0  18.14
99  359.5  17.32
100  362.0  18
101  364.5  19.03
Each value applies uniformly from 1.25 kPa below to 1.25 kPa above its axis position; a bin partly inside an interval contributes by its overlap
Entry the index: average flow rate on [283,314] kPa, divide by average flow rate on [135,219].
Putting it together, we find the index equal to 1.1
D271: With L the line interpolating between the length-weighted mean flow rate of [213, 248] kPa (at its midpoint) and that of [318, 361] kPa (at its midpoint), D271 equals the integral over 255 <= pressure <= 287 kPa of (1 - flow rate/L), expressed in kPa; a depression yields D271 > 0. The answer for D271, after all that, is 1.1 kPa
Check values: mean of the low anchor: 15.3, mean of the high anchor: 17.6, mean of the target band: 15.6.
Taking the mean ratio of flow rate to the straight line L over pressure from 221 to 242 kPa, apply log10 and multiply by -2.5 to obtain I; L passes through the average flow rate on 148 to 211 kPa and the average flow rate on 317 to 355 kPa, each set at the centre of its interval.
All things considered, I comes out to 0.11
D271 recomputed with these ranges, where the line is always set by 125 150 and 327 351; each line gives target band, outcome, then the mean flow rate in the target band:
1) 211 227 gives 0.7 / 15.6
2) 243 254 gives 1.0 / 15.1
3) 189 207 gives 0.4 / 15.7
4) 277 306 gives 0.9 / 16.5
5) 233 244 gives 1.0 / 15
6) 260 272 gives 1.1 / 15.3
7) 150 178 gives -0.6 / 16.1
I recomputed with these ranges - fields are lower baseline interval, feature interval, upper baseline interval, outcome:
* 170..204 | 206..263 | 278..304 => 0.07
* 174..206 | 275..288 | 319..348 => 0.07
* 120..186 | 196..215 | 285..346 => 0.04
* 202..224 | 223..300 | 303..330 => 0.07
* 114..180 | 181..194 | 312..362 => 0.02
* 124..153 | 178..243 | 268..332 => 0.04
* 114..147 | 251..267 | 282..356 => 0.10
